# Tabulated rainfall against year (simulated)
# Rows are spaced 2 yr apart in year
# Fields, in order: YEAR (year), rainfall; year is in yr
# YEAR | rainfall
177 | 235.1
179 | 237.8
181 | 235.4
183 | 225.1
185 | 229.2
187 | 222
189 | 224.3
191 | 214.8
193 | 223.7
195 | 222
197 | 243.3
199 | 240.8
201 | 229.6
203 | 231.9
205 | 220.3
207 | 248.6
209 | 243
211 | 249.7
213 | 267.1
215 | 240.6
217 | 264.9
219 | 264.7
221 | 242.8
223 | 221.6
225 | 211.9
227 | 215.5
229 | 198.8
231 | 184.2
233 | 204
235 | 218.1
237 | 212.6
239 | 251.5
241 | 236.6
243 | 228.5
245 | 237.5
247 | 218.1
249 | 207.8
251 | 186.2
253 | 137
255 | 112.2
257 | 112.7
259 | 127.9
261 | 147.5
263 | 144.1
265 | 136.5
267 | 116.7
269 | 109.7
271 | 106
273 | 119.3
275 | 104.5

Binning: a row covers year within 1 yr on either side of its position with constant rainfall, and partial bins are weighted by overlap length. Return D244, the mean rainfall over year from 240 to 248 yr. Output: 230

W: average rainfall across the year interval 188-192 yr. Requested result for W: 220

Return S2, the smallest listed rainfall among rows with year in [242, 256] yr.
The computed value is 112.2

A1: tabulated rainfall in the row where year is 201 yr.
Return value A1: 229.6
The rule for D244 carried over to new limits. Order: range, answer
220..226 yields 225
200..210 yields 235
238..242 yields 244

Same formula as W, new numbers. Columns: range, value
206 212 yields 247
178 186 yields 232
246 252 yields 204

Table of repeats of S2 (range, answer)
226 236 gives 184.2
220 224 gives 221.6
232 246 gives 204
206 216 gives 240.6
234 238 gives 212.6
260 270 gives 109.7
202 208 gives 220.3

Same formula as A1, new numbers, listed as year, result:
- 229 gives 198.8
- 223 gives 221.6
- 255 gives 112.2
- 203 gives 231.9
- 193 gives 223.7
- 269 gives 109.7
